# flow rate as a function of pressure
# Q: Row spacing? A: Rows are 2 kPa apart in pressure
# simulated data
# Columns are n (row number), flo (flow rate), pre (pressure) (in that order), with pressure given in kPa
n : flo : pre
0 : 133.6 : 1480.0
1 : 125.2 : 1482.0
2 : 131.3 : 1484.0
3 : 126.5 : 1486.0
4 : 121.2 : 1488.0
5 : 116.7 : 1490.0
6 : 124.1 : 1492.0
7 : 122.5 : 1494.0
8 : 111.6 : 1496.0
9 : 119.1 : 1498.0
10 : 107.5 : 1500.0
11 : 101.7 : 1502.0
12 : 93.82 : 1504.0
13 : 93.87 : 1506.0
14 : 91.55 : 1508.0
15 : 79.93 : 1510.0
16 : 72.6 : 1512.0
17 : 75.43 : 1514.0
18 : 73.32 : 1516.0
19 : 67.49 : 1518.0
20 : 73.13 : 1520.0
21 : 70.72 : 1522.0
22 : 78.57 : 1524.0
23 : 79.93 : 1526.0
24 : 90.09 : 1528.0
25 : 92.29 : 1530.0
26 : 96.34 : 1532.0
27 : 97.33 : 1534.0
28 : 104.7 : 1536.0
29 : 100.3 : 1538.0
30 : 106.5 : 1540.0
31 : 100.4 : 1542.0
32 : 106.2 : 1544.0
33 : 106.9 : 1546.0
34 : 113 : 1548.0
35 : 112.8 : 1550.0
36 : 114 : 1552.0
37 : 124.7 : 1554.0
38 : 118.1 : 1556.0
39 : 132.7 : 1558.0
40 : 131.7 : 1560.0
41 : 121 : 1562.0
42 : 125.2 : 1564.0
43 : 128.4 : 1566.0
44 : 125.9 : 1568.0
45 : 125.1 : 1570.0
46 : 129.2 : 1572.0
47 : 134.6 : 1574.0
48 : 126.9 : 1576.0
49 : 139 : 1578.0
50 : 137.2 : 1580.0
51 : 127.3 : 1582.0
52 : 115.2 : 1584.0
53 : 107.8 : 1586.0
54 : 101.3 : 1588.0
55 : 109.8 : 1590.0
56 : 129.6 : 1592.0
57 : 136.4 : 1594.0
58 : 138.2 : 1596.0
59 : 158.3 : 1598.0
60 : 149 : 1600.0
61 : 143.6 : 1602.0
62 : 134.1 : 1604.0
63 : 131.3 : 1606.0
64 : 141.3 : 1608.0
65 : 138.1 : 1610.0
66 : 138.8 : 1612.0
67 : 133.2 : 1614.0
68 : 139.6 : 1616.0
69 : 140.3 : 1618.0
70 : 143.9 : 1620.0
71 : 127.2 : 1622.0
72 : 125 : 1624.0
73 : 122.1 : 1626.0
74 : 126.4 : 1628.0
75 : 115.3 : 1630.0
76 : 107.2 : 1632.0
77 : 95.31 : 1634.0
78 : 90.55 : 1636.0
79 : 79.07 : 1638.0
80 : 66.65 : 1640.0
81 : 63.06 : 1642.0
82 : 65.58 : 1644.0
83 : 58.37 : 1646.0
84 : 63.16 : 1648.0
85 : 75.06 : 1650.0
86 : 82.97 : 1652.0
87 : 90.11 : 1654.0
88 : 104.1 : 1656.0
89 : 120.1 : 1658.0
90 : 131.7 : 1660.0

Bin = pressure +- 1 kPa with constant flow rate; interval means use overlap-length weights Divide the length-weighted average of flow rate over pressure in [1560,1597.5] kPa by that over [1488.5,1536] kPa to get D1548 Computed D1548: 1.35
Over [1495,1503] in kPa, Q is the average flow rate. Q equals 110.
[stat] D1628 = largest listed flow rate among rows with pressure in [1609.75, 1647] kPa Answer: 143.9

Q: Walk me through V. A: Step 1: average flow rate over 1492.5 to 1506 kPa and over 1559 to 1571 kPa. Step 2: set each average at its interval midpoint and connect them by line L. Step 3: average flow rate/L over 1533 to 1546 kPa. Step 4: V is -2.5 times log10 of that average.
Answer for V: 0.16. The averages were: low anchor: 109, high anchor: 126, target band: 103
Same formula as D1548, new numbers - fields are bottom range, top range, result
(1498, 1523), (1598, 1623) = 1.64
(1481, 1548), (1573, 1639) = 1.28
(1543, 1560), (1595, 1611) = 1.21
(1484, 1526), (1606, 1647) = 1.15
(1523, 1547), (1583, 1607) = 1.34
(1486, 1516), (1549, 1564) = 1.20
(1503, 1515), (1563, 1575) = 1.51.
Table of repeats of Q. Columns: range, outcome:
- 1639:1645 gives 65.1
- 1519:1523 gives 71.9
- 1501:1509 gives 95.2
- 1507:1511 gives 85.7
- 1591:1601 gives 142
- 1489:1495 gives 121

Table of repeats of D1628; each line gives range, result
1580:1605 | 158.3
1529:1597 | 139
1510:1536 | 104.7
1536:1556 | 124.7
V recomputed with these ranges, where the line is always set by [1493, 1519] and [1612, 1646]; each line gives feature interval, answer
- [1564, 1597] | -0.22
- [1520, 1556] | -0.03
